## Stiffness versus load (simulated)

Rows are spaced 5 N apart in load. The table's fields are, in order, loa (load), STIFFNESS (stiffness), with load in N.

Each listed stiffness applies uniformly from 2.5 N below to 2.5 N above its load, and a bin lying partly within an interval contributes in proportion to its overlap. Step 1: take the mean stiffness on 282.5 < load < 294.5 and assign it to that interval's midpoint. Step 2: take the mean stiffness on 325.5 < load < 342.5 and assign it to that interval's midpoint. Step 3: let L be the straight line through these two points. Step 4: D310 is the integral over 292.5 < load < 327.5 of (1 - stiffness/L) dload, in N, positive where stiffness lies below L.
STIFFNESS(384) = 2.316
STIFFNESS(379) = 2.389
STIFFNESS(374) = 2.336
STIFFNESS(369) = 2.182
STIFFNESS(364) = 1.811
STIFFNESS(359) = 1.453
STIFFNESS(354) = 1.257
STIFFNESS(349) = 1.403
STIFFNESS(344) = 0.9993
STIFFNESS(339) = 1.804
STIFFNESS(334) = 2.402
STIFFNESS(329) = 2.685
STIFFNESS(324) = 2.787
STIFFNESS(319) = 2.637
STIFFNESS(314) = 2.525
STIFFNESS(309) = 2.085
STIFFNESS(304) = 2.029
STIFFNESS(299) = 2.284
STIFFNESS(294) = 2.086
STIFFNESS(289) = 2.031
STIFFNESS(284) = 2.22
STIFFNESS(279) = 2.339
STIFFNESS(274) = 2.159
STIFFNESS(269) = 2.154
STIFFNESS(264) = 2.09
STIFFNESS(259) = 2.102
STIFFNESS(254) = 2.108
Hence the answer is -3.0 N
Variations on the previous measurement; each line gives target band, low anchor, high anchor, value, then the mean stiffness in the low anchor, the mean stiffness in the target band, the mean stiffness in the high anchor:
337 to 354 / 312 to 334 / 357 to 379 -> 7.0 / 2.63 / 1.37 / 2.01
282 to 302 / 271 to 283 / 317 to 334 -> 1.9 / 2.24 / 2.15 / 2.66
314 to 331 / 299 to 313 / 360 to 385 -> -4.2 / 2.15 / 2.68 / 2.16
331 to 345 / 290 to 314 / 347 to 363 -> -1.5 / 2.16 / 1.85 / 1.41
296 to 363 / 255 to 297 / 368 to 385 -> 6.3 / 2.15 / 2.02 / 2.32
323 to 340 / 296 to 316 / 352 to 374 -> -3.6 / 2.22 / 2.44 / 1.76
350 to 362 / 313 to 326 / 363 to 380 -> 4.9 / 2.66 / 1.38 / 2.19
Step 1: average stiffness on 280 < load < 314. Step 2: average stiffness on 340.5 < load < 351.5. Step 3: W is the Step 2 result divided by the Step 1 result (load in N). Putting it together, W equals 0.58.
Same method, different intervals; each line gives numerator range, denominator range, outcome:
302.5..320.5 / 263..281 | 1.06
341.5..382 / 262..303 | 0.80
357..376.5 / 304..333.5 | 0.79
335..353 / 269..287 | 0.66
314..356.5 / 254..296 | 0.94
